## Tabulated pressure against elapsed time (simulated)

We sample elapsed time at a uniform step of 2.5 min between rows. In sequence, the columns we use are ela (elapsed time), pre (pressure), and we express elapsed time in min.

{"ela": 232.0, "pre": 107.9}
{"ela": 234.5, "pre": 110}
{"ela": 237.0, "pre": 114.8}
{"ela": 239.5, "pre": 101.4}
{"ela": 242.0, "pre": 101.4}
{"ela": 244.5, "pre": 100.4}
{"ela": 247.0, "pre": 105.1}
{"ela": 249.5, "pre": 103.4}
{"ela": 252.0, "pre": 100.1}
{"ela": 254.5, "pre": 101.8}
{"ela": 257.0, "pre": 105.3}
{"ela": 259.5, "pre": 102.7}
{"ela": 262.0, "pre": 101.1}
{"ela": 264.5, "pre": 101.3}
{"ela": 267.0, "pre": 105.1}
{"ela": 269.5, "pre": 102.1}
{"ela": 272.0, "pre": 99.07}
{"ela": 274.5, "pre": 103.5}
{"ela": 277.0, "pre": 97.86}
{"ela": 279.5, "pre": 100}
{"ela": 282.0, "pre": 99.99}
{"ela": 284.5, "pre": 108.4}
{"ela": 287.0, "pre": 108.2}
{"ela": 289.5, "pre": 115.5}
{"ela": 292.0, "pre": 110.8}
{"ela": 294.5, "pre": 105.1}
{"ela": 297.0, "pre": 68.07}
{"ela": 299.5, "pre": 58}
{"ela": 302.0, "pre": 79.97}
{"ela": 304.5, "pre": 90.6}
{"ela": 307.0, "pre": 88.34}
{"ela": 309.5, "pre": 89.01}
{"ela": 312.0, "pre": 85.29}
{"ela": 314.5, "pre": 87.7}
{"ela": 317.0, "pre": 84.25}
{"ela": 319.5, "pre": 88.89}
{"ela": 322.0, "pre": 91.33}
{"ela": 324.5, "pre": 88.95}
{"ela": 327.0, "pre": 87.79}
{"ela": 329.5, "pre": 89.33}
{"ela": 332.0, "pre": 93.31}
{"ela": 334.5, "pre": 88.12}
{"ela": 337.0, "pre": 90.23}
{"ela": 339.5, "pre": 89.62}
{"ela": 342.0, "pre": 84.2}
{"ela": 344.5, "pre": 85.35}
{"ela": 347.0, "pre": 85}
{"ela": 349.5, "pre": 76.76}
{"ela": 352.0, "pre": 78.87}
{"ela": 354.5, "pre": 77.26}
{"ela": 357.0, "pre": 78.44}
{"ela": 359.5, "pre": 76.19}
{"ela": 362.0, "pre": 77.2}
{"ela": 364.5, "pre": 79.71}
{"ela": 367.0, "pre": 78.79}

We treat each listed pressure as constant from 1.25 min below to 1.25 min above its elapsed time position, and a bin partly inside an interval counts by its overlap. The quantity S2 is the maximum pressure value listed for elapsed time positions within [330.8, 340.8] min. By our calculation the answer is 93.31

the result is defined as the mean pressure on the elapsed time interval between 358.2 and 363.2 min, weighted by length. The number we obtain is 76.7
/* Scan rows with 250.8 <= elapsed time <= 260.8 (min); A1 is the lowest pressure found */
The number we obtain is 100.1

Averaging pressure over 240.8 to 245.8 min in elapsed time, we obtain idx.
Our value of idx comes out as 101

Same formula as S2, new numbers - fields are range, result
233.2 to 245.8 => 114.8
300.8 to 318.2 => 90.6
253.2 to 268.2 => 105.3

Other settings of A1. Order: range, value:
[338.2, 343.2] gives 84.2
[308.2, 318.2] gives 84.25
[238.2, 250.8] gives 100.4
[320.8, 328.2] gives 87.79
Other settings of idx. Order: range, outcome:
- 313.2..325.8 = 88.2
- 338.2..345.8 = 86.4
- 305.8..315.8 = 87.6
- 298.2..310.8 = 81.1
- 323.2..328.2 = 88.4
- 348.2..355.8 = 77.7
